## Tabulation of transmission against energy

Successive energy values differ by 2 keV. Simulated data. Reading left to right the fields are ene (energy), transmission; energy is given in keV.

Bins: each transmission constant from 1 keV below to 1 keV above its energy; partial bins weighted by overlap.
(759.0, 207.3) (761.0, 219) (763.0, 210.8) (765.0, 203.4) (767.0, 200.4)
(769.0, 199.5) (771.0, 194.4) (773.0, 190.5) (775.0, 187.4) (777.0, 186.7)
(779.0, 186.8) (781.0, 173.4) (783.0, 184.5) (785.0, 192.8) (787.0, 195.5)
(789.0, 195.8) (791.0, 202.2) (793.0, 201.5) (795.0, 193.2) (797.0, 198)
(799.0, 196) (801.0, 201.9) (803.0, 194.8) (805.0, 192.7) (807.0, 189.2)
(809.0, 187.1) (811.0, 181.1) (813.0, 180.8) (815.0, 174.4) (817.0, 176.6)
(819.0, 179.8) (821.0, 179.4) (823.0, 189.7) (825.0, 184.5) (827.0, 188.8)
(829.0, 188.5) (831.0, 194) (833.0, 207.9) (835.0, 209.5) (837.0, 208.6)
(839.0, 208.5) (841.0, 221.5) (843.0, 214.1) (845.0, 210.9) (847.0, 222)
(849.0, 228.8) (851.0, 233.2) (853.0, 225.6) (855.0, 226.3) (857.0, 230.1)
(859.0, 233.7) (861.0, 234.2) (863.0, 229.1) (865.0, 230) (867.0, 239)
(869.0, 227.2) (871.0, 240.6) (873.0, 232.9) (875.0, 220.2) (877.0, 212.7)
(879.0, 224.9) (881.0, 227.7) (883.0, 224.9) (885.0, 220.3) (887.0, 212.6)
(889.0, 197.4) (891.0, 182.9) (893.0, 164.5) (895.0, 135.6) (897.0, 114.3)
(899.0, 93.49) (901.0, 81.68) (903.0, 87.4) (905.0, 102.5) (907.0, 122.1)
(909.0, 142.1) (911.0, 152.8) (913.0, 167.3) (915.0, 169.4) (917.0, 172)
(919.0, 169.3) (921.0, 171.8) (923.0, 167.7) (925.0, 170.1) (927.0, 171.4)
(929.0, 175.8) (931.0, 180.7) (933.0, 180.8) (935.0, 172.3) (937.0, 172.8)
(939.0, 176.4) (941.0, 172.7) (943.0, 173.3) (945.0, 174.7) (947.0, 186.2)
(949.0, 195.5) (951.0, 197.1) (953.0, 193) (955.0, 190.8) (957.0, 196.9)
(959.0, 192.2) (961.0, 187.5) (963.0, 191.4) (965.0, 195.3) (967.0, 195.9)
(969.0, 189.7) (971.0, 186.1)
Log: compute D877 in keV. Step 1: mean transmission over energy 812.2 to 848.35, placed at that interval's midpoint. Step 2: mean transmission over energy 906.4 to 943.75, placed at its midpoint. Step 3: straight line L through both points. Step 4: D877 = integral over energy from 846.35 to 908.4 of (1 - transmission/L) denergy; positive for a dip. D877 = -3.8 keV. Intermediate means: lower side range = 197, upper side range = 168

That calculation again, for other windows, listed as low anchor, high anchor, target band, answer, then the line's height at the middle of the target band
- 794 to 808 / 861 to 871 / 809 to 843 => 2.8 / 210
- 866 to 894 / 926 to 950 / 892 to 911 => 7.9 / 202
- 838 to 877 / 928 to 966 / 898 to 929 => 8.6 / 200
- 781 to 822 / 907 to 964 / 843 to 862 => -4.3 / 184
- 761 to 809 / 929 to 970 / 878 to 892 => -1.8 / 189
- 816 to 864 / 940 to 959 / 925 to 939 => 1.1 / 191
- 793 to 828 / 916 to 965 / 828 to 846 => -2.0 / 186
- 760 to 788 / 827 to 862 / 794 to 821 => 2.3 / 205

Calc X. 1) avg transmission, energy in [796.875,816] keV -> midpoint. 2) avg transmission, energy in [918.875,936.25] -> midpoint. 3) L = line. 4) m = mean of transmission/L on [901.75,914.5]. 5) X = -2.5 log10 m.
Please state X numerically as 0.33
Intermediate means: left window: 189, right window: 174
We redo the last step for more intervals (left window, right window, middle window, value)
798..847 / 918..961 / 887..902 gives 0.28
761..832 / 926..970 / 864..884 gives -0.21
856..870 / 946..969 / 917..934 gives 0.19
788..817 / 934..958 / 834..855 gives -0.16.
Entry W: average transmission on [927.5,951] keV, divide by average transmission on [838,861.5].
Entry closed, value 0.8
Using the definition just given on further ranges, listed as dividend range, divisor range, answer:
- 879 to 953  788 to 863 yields 0.83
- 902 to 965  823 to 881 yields 0.78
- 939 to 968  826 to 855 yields 0.89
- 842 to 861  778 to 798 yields 1.17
